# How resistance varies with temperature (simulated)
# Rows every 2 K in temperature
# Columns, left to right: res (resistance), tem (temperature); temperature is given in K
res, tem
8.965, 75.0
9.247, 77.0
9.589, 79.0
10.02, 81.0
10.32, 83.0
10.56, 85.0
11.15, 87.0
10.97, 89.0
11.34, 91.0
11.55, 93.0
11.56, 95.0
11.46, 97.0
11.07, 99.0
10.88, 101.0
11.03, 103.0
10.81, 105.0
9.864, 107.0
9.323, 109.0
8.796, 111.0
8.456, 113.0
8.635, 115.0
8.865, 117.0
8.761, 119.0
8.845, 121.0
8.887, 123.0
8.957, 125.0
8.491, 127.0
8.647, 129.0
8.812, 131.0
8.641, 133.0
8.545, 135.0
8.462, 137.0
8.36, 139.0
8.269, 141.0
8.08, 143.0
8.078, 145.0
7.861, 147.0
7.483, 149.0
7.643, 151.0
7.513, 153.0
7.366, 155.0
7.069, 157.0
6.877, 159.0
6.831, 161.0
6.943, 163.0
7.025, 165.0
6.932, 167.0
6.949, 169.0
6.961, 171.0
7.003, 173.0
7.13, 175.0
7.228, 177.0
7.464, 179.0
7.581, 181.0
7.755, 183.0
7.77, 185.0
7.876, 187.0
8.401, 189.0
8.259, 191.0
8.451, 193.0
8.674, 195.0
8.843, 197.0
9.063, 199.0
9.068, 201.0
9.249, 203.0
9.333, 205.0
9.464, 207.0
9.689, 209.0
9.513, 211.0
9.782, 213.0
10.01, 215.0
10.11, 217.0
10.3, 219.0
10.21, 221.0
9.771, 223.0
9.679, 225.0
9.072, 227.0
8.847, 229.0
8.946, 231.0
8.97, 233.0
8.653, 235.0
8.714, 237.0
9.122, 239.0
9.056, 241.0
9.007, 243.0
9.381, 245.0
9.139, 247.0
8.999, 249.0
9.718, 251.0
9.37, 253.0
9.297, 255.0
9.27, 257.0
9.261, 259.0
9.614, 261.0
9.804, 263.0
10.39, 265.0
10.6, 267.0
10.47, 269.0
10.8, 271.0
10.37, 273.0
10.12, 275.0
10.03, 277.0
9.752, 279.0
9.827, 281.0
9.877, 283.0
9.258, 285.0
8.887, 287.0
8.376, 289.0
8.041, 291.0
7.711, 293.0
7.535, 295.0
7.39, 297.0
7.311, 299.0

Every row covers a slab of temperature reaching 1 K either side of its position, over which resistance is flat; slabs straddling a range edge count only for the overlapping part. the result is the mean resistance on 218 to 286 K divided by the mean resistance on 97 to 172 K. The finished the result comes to 1.13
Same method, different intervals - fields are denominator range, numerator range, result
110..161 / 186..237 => 1.12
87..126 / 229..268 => 0.93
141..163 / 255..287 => 1.32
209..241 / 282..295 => 0.91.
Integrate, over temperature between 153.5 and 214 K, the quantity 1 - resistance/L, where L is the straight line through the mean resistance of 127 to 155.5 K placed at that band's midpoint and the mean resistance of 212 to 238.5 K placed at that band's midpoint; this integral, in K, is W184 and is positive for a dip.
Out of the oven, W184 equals 5.6 K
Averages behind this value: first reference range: 8.15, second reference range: 9.46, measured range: 8.01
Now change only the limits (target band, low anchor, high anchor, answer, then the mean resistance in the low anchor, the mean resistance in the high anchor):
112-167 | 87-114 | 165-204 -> 7.5 K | 10.6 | 7.91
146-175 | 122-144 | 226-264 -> 5.1 K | 8.56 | 9.17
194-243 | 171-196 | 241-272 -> -3.8 K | 7.77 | 9.65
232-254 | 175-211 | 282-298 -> -1.8 K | 8.47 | 8.38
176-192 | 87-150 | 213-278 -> 2.9 K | 9.38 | 9.6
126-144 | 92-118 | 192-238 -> 2.7 K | 10.2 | 9.32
